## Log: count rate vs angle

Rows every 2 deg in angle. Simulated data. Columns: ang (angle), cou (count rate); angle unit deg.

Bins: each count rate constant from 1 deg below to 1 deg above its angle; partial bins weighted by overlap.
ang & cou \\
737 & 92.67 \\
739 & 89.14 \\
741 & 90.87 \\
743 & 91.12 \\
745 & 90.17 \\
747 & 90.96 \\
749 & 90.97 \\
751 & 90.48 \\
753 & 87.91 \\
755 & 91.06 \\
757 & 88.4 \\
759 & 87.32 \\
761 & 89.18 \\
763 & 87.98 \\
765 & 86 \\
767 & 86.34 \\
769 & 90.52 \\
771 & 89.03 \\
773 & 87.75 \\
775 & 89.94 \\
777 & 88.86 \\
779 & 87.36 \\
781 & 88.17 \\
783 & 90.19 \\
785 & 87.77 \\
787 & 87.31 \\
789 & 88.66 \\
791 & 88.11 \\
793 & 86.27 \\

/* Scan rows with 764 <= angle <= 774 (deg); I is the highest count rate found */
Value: 90.52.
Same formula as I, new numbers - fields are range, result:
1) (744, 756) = 91.06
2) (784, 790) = 88.66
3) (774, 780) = 89.94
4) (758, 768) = 89.18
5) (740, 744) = 91.12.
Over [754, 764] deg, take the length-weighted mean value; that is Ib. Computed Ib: 88.8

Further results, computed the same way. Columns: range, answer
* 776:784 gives 88.6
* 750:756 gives 89.8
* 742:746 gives 90.6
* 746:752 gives 90.8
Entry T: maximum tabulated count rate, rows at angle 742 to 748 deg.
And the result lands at 91.12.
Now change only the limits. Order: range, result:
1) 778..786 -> 90.19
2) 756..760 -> 88.4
